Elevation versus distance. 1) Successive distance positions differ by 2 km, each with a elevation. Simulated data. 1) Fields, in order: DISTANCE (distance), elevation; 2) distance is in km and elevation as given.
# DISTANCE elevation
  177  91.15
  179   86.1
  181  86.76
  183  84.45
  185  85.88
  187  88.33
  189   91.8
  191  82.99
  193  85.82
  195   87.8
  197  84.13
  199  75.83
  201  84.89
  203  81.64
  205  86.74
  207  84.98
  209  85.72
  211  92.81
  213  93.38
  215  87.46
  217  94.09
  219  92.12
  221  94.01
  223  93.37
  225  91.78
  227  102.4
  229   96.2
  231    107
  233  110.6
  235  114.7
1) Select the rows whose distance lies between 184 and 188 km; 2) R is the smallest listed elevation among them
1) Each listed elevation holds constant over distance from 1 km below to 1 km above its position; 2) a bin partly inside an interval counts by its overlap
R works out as 85.88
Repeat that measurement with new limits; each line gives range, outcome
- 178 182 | 86.1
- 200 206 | 81.64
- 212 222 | 87.46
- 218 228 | 91.78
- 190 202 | 75.83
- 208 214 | 85.72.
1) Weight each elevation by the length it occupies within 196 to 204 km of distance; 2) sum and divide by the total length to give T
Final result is 81.6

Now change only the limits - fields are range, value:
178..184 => 85.8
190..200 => 83.3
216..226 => 93.1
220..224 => 93.7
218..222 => 93.1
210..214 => 93.1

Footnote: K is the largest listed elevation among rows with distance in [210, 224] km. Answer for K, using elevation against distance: 94.09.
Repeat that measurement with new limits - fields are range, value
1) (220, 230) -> 102.4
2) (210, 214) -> 93.38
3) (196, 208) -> 86.74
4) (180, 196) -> 91.8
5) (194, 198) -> 87.8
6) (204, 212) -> 92.81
